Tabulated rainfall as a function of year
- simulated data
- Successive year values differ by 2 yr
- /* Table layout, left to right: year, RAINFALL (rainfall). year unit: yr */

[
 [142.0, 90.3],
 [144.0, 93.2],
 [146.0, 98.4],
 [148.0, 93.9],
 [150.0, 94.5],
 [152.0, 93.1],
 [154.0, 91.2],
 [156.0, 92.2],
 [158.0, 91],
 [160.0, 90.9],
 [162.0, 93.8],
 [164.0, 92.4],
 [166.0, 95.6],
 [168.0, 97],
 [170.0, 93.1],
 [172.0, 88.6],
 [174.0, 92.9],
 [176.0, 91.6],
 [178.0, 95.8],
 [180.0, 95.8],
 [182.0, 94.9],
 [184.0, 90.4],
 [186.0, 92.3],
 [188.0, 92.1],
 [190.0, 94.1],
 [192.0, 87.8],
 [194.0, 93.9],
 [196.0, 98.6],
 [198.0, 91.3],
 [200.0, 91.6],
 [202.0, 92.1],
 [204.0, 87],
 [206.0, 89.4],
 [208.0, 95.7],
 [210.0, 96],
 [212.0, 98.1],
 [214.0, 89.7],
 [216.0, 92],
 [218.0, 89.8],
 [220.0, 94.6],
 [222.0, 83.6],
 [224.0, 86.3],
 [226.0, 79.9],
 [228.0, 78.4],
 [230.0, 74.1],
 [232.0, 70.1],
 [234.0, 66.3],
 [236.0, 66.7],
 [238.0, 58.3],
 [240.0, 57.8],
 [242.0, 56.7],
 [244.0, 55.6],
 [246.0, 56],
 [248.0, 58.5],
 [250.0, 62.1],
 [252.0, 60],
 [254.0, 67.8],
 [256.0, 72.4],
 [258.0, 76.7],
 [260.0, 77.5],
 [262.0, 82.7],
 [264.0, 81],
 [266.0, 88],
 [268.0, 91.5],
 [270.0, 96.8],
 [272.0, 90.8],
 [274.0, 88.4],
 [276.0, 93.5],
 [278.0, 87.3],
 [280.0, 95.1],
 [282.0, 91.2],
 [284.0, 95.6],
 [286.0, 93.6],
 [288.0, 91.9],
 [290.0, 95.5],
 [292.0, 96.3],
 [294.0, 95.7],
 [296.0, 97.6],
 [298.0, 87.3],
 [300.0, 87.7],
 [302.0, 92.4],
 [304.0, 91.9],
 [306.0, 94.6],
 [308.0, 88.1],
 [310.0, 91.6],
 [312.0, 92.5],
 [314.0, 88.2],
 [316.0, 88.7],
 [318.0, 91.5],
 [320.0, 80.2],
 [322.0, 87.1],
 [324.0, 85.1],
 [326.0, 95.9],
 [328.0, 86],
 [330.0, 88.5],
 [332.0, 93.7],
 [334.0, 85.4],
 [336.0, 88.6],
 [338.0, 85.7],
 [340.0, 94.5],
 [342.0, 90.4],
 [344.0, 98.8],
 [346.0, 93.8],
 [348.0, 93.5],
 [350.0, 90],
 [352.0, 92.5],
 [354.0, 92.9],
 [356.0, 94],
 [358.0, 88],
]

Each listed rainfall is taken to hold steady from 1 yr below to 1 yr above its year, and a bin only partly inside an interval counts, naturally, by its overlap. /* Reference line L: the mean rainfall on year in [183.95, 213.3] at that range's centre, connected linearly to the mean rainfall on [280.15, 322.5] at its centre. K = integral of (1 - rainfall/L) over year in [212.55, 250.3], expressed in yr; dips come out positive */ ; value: 7.9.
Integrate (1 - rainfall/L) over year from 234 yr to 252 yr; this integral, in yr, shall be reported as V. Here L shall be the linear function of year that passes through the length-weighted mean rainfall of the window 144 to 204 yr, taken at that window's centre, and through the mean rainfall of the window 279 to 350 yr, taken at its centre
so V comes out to 6.39 yr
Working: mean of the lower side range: 93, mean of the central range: 59.4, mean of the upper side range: 91.2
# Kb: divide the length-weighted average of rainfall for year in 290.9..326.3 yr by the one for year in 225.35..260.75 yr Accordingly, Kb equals 1.37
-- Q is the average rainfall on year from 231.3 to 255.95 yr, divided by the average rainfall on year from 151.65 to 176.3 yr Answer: 0.7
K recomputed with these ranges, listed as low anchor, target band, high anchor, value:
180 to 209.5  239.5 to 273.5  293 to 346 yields 6.9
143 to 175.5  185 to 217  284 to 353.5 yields 0.0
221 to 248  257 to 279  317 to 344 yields -3.3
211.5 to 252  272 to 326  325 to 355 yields -4.4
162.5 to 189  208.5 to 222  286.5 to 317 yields 0.0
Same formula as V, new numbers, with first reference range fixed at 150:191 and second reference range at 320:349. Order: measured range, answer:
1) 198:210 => 0.1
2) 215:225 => 0.3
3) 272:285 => -0.1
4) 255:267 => 1.5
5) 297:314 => 0.0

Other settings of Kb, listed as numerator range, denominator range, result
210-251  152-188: 0.80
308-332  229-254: 1.43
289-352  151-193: 0.98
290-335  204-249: 1.17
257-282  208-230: 0.99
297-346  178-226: 0.98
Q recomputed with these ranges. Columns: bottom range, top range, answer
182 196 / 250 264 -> 0.79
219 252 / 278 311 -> 1.35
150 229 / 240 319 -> 0.92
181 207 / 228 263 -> 0.72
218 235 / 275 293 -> 1.17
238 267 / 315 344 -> 1.31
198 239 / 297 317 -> 1.07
